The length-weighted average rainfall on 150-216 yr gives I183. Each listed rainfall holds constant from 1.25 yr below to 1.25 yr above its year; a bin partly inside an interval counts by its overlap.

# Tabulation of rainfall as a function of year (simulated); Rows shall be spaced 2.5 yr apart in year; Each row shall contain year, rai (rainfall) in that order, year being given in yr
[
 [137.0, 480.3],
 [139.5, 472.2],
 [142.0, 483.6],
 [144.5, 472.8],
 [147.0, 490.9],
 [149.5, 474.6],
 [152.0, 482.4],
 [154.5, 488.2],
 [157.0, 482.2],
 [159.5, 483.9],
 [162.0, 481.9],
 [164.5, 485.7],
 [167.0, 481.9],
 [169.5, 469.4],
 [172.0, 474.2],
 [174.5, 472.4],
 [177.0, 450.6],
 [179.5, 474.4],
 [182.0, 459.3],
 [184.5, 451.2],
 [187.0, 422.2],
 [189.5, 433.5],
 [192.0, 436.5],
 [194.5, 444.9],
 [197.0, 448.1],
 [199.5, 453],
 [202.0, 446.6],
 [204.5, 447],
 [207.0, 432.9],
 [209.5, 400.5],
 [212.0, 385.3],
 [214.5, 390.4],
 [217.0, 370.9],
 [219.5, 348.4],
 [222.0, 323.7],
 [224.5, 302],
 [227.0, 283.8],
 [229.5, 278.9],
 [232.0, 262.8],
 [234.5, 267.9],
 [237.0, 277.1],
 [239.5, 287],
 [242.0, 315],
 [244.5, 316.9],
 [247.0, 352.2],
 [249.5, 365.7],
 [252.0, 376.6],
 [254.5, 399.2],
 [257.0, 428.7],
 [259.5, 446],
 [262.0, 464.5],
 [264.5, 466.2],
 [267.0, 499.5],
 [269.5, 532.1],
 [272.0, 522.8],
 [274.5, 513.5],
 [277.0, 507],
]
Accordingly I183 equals 453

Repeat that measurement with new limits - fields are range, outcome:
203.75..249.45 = 335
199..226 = 388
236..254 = 331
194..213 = 432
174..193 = 449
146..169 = 483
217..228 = 322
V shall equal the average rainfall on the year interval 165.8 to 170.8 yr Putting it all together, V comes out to 476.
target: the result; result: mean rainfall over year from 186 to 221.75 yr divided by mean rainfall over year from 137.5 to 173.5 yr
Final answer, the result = 0.9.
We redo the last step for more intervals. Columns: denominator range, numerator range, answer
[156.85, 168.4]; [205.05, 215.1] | 0.84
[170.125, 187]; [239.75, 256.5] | 0.77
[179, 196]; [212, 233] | 0.73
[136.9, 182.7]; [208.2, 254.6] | 0.69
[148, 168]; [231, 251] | 0.64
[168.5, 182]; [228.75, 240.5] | 0.59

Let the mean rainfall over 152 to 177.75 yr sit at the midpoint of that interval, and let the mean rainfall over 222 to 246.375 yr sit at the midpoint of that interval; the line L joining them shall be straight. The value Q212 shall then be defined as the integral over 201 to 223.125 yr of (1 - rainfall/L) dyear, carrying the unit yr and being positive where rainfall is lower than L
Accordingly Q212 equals -2.6 yr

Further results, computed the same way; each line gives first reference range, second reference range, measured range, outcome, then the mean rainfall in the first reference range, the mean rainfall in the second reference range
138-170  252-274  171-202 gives 1.64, 481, 466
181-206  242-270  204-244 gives 9.02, 444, 415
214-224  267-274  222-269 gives 9.13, 352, 521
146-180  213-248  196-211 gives -2.29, 478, 313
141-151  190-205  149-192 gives -0.35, 480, 445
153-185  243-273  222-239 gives 6.17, 474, 429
